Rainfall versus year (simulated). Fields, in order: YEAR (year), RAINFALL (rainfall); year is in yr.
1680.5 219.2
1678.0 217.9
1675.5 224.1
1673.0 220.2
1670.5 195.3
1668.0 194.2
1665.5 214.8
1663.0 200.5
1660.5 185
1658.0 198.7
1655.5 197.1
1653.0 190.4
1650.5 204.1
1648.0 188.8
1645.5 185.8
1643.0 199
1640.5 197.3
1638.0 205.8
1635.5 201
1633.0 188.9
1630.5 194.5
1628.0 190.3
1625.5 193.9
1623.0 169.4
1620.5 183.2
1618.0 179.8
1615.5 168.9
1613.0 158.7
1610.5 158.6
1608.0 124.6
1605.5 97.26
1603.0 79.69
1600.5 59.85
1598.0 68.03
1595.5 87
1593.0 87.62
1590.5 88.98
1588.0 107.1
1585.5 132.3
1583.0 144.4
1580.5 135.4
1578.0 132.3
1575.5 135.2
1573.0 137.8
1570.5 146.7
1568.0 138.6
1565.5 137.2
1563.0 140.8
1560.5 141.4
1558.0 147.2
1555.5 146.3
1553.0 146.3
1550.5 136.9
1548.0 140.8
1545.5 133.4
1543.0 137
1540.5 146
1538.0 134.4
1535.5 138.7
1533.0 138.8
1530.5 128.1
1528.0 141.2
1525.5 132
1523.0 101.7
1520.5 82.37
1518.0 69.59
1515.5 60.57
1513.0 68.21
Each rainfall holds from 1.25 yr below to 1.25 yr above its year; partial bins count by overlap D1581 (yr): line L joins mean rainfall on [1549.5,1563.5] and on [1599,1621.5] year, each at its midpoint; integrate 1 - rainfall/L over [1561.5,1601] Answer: 5.80 yr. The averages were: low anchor 143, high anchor 133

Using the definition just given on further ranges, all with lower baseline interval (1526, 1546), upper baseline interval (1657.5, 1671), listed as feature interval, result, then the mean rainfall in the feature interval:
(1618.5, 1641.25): -1.15 yr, 191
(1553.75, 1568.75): 0.70 yr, 142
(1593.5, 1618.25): 8.18 yr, 115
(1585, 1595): 3.81 yr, 101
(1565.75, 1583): 1.91 yr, 138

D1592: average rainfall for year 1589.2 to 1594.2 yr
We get 88.5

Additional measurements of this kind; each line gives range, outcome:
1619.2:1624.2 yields 176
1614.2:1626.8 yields 179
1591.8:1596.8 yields 87.1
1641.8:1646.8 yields 192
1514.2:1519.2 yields 65.1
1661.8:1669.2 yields 203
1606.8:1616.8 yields 153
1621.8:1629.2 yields 185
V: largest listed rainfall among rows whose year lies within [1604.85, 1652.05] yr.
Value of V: 205.8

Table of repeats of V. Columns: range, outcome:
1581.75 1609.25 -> 144.4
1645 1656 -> 204.1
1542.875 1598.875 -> 147.2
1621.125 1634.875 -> 194.5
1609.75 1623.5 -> 183.2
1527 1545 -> 146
